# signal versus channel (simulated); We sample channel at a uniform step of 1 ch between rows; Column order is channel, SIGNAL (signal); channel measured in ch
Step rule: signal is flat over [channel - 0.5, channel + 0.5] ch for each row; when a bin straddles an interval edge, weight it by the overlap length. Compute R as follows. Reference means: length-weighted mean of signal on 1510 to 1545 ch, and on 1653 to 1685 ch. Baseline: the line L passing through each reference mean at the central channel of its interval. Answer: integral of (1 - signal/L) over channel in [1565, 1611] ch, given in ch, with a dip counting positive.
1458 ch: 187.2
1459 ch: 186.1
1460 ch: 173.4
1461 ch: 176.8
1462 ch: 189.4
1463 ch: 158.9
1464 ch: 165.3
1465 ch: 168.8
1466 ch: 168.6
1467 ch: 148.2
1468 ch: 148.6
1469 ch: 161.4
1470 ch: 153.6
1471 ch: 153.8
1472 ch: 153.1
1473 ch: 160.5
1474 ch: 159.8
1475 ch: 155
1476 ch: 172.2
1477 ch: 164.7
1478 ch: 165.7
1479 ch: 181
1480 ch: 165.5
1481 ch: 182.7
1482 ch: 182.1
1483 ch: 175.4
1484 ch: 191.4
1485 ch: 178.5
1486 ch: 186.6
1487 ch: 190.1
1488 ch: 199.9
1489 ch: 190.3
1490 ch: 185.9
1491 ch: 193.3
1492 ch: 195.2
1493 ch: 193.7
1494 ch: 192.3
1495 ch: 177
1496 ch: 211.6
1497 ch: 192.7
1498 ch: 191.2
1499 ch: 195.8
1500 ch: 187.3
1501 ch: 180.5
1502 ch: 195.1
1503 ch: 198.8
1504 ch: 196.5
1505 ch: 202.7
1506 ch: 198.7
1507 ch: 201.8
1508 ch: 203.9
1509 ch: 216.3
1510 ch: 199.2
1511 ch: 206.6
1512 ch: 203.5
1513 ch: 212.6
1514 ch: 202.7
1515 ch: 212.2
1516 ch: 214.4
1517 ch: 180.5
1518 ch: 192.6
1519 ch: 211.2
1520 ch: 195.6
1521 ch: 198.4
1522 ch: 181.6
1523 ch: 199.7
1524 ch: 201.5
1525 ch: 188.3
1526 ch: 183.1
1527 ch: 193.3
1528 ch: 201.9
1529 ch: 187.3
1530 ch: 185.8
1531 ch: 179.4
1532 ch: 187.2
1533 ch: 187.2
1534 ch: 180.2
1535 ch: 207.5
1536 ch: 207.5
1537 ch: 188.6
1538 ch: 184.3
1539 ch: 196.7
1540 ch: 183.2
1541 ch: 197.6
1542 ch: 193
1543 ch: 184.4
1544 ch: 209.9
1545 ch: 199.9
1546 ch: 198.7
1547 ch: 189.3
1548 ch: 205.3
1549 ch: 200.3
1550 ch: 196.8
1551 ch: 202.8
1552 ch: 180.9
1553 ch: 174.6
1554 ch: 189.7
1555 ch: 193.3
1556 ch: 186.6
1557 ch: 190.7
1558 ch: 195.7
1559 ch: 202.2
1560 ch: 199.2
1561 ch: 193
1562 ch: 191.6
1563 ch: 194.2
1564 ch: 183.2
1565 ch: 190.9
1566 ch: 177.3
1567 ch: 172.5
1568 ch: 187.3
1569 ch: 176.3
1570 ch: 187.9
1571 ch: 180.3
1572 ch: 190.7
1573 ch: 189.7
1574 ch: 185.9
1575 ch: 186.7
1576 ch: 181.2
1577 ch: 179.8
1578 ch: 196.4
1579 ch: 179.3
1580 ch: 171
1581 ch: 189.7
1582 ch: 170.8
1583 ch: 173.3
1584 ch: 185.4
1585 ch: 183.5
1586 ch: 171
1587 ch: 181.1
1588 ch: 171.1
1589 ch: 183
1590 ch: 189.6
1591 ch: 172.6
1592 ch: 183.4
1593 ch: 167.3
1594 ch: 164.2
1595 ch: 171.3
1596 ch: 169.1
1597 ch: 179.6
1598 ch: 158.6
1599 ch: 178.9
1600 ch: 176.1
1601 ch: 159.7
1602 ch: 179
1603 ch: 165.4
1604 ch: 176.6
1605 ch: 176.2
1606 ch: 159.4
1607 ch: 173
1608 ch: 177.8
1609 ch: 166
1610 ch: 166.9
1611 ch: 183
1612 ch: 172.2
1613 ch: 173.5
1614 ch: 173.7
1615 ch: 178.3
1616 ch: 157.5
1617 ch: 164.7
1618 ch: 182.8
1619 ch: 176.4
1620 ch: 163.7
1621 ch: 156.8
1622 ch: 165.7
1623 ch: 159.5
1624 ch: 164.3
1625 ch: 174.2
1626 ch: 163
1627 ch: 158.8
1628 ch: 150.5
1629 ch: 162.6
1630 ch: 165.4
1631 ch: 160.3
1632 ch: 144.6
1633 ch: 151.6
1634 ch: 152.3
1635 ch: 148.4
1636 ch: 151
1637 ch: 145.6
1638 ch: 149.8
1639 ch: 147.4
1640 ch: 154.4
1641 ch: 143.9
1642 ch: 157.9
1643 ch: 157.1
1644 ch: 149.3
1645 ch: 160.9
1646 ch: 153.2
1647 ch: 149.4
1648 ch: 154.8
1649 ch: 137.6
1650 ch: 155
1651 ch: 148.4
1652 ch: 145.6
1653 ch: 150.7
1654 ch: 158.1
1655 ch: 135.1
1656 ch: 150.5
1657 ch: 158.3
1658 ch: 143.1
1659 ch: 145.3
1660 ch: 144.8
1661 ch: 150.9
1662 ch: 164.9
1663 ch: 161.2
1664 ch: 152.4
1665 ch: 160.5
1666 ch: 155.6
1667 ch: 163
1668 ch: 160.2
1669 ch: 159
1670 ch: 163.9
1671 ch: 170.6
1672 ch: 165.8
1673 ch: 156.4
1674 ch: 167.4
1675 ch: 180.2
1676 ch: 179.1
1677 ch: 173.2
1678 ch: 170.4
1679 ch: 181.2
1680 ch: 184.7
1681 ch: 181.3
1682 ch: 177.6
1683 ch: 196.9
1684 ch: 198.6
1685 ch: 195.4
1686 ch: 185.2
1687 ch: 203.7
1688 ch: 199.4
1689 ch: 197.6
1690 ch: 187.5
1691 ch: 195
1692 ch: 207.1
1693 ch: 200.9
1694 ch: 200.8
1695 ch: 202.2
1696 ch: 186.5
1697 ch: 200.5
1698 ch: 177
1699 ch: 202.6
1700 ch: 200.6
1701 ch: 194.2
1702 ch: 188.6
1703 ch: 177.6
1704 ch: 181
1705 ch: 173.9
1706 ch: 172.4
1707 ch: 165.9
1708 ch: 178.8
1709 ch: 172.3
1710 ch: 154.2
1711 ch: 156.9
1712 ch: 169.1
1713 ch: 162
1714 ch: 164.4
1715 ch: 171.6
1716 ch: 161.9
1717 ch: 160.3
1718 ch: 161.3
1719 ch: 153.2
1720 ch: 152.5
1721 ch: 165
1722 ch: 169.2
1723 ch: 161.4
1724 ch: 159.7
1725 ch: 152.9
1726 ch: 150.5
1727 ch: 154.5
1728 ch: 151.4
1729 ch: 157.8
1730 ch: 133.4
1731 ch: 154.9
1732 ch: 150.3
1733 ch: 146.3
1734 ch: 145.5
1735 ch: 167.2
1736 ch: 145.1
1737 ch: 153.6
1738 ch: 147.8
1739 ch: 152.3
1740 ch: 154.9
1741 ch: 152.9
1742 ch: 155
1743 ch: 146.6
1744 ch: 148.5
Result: 1.3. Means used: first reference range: 195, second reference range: 165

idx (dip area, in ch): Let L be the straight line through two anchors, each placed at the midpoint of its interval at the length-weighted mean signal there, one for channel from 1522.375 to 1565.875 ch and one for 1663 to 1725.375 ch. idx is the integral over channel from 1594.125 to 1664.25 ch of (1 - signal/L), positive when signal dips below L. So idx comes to 8.8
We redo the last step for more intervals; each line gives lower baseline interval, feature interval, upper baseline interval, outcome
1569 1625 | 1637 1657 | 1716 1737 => 2.0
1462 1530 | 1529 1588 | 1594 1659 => -4.9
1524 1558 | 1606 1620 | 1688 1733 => 0.9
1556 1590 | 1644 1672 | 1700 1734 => 2.9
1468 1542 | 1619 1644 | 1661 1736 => 3.0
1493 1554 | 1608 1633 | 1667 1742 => 2.3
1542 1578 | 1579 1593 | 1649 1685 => 0.4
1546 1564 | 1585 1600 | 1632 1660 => 0.1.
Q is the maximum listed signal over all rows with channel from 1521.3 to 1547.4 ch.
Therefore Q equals 209.9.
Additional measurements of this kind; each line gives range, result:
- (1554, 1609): 202.2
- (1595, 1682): 184.7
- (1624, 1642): 174.2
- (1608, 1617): 183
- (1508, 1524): 216.3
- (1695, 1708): 202.6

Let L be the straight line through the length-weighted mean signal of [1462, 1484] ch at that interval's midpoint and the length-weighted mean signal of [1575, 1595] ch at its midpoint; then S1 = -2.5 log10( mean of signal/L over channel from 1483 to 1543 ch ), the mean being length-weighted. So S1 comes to -0.15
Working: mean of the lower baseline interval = 165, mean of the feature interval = 195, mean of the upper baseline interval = 179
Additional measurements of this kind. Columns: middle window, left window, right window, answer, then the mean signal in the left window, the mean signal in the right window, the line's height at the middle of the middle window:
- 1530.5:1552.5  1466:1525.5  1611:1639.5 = -0.09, 187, 162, 178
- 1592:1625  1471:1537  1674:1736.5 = 0.07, 190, 174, 182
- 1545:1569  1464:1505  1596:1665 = -0.13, 179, 160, 169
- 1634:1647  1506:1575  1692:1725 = 0.20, 194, 175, 183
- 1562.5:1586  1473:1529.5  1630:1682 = -0.05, 191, 157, 175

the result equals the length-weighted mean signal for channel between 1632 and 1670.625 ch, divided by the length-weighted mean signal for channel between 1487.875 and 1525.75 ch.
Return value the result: 0.77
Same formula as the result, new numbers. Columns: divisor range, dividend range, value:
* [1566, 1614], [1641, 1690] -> 0.93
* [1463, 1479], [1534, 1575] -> 1.19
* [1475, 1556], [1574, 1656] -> 0.86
